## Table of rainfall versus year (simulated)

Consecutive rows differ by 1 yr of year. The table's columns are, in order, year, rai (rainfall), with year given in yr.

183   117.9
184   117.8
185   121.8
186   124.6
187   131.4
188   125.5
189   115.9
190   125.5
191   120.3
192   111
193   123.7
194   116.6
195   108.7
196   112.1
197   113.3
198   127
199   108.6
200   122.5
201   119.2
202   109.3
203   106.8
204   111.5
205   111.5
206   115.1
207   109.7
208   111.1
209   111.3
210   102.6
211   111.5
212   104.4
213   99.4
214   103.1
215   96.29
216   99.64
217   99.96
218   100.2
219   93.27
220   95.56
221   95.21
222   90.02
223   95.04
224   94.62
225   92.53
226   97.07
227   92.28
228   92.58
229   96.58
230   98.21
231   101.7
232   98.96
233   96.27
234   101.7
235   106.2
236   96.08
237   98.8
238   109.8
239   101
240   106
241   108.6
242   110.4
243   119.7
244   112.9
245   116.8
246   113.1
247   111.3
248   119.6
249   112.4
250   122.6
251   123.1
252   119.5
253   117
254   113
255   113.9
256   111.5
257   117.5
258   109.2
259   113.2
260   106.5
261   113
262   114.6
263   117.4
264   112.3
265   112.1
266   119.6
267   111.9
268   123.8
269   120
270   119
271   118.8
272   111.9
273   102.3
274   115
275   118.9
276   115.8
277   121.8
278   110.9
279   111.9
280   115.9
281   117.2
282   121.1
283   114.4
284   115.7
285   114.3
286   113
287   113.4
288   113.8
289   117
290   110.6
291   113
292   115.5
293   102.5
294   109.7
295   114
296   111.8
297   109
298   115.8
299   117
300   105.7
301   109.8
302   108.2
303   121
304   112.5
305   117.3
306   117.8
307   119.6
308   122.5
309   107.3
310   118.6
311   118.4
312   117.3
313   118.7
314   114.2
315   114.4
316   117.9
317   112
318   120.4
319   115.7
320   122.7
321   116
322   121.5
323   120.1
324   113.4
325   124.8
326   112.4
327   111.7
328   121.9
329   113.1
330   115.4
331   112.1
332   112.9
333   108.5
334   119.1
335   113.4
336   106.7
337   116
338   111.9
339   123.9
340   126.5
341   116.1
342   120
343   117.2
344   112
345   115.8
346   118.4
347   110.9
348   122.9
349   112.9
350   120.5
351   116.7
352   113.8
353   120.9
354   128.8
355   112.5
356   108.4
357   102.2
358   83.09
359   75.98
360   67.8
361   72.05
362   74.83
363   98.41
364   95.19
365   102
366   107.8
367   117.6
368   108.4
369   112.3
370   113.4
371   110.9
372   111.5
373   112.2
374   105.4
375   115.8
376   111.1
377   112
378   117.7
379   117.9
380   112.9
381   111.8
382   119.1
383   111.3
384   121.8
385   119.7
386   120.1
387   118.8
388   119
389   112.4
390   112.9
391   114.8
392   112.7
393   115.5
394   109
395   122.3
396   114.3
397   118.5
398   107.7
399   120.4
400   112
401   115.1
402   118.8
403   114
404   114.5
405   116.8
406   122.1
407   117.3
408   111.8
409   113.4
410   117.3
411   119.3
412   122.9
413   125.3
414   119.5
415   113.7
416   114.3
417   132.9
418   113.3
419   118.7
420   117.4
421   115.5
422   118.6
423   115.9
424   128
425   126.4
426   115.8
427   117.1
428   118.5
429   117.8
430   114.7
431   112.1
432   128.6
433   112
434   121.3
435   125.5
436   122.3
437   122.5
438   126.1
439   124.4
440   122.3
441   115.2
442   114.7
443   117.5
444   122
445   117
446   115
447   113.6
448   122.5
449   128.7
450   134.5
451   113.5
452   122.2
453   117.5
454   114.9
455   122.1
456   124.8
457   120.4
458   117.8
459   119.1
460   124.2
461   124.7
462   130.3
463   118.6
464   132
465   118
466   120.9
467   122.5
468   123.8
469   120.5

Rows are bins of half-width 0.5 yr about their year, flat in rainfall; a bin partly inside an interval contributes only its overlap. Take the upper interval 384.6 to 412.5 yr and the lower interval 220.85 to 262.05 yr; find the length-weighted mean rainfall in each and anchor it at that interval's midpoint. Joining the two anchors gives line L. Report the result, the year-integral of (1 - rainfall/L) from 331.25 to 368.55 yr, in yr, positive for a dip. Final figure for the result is 1.6 yr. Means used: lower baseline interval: 107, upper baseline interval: 116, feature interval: 108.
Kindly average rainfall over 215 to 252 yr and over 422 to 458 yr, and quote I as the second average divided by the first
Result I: 1.16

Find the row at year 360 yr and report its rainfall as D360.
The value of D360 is 67.8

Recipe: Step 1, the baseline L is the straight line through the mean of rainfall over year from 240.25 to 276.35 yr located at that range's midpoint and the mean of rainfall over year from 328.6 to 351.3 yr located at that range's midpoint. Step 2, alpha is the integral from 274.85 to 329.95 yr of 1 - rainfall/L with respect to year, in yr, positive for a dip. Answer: 0.0 yr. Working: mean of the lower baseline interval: 115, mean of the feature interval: 115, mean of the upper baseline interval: 116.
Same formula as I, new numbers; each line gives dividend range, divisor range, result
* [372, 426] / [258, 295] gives 1.02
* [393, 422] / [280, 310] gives 1.03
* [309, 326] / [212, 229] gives 1.22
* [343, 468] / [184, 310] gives 1.04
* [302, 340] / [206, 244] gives 1.15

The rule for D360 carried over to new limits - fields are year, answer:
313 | 118.7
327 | 111.7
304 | 112.5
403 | 114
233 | 96.27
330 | 115.4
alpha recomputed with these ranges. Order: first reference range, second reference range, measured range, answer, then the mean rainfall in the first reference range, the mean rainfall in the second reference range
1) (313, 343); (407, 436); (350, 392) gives 3.2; 116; 119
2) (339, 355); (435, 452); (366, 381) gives 0.8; 118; 121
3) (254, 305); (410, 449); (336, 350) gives -0.1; 114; 120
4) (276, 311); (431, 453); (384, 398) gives 0.3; 114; 121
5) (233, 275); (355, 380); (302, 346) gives -4.1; 113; 103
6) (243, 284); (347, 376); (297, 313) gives -0.6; 115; 105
